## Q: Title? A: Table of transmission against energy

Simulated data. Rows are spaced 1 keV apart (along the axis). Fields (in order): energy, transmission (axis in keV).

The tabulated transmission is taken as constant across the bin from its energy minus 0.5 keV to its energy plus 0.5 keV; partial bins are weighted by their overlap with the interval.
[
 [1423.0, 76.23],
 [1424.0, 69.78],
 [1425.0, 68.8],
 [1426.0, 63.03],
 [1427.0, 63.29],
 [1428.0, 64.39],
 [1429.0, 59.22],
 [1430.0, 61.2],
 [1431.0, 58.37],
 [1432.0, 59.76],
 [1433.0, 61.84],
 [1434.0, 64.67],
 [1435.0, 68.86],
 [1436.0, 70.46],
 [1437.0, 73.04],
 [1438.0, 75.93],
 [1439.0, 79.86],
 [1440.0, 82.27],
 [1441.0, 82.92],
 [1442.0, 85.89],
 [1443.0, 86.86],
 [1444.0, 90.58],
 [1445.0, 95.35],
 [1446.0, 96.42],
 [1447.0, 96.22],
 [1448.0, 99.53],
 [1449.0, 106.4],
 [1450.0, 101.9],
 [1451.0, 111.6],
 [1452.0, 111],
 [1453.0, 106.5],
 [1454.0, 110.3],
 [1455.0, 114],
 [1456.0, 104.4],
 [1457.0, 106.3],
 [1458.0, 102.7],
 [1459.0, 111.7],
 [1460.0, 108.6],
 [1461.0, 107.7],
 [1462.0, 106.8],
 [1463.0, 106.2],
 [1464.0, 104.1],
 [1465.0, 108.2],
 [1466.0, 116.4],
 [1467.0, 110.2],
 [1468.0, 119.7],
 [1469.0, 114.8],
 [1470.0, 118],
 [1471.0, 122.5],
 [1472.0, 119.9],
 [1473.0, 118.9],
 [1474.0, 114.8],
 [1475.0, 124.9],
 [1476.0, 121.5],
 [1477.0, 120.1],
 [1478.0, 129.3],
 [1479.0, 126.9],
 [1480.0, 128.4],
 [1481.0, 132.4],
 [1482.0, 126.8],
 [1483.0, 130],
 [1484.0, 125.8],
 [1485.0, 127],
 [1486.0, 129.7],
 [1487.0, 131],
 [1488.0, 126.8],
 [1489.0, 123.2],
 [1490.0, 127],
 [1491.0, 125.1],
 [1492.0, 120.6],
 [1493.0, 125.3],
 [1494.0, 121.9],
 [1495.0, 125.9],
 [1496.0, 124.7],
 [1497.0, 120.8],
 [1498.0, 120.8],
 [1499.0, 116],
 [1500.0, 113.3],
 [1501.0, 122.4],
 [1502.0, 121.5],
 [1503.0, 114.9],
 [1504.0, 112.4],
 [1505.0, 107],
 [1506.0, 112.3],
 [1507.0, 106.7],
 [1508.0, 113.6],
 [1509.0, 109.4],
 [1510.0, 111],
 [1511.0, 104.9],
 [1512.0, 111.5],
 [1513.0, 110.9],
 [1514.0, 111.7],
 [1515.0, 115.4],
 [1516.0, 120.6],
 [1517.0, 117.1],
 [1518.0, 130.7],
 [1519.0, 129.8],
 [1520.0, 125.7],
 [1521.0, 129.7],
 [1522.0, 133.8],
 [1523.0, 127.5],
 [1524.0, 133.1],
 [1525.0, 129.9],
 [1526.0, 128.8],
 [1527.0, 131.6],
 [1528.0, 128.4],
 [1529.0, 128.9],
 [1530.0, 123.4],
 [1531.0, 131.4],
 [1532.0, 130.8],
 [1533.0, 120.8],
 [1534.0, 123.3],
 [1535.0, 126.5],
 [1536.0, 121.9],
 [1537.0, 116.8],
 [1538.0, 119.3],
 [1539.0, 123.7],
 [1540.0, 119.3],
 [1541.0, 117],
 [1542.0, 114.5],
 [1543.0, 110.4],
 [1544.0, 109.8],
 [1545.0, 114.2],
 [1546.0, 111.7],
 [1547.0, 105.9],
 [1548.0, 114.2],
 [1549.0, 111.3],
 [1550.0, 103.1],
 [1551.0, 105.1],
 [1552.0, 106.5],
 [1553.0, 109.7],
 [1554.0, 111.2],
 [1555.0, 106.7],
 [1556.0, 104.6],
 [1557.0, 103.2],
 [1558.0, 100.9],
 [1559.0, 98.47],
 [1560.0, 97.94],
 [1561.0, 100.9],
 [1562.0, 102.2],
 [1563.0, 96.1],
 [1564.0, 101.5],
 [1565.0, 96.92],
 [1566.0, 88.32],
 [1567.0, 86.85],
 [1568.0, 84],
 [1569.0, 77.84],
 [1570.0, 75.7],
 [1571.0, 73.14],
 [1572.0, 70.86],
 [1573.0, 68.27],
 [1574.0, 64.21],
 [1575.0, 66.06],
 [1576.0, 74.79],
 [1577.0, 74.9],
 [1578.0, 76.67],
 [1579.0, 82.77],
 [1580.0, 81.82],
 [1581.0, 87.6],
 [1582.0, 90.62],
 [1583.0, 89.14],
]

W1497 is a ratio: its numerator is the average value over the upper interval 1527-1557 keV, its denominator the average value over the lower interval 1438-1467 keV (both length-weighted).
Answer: 1.15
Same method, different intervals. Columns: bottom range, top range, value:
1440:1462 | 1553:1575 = 0.90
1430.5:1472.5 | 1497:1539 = 1.24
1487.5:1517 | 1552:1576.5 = 0.77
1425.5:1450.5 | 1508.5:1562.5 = 1.49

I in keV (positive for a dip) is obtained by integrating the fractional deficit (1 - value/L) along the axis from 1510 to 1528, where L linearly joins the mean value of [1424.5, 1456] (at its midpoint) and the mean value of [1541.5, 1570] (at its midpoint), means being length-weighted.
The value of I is -5.0 keV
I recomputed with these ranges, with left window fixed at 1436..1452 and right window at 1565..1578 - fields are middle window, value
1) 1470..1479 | -3.5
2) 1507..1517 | -3.5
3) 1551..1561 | -3.3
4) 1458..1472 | -3.7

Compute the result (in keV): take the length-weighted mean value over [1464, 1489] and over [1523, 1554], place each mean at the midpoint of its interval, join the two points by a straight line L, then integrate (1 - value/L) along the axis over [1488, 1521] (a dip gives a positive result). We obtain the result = 0.7 keV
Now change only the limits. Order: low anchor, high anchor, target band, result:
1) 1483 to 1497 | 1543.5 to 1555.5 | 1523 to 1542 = -1.9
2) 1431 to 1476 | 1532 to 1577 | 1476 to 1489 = -3.6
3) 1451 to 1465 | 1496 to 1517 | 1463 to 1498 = -3.6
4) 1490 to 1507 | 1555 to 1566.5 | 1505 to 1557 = -4.3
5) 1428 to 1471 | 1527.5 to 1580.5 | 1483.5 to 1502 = -5.0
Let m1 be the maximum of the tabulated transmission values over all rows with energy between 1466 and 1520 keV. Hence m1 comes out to 132.4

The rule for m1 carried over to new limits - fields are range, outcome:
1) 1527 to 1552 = 131.6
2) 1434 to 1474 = 122.5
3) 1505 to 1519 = 130.7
